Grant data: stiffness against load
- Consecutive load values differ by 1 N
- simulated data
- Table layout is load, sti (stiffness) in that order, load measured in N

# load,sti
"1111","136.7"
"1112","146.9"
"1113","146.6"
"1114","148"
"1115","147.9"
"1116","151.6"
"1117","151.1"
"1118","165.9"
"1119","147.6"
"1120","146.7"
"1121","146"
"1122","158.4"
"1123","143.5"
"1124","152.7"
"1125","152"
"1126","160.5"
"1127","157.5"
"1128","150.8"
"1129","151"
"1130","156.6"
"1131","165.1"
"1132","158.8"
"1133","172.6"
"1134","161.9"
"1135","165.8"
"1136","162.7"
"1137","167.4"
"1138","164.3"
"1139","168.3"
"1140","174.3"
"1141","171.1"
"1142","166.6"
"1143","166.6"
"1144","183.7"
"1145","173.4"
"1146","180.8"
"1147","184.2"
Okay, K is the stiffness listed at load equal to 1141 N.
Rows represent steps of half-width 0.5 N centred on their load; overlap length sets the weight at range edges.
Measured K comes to 171.1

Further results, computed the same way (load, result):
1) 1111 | 136.7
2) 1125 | 152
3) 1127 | 157.5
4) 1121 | 146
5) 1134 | 161.9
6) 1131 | 165.1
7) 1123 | 143.5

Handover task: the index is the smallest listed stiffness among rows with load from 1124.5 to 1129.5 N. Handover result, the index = 150.8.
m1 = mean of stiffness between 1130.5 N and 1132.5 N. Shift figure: 162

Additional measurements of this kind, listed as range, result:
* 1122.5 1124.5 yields 148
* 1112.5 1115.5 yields 148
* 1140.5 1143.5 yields 168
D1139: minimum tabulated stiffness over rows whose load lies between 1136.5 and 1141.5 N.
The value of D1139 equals 164.3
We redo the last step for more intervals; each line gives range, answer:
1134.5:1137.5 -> 162.7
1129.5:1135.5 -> 156.6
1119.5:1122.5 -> 146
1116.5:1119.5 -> 147.6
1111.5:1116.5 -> 146.6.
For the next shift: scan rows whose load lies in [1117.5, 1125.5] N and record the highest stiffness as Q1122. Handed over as 165.9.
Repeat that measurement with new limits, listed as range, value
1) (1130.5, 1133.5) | 172.6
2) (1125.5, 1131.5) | 165.1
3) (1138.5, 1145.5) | 183.7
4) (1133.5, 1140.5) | 174.3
